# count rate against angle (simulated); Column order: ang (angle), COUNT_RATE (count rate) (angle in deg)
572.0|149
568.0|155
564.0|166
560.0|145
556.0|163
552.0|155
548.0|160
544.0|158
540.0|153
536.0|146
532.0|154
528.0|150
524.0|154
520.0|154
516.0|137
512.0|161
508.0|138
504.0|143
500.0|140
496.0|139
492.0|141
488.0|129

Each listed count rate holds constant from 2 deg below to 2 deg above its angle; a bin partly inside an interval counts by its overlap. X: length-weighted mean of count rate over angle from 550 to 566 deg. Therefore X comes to 157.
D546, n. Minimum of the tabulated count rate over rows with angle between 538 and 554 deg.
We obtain 153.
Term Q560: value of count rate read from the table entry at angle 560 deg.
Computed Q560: 145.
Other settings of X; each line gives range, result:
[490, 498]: 140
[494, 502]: 140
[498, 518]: 144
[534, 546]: 152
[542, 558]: 159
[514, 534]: 150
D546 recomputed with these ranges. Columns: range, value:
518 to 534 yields 150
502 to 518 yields 137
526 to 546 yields 146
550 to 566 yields 145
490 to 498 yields 139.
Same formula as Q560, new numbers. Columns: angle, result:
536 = 146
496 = 139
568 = 155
